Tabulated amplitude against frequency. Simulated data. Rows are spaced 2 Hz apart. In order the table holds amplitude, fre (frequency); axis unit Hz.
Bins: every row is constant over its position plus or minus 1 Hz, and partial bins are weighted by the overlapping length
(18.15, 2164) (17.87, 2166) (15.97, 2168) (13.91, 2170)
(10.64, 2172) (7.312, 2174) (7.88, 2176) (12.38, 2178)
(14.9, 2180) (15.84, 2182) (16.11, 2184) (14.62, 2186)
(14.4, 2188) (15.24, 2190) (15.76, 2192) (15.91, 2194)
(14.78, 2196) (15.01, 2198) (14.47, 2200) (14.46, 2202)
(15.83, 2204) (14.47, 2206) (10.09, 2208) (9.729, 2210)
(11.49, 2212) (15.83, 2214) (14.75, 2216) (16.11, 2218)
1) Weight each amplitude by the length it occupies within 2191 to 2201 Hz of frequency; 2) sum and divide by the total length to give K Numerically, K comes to 15.2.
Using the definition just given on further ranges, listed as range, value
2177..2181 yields 13.6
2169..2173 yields 12.3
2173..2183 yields 11.7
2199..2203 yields 14.5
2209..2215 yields 12.3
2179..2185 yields 15.6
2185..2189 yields 14.5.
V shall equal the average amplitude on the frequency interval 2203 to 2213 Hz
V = 12.3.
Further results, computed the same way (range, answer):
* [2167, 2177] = 11.1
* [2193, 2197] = 15.3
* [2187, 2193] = 15.1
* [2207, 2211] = 9.91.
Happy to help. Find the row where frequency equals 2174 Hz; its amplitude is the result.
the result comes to 7.312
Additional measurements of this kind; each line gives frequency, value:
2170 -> 13.91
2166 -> 17.87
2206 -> 14.47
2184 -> 16.11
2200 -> 14.47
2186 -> 14.62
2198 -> 15.01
